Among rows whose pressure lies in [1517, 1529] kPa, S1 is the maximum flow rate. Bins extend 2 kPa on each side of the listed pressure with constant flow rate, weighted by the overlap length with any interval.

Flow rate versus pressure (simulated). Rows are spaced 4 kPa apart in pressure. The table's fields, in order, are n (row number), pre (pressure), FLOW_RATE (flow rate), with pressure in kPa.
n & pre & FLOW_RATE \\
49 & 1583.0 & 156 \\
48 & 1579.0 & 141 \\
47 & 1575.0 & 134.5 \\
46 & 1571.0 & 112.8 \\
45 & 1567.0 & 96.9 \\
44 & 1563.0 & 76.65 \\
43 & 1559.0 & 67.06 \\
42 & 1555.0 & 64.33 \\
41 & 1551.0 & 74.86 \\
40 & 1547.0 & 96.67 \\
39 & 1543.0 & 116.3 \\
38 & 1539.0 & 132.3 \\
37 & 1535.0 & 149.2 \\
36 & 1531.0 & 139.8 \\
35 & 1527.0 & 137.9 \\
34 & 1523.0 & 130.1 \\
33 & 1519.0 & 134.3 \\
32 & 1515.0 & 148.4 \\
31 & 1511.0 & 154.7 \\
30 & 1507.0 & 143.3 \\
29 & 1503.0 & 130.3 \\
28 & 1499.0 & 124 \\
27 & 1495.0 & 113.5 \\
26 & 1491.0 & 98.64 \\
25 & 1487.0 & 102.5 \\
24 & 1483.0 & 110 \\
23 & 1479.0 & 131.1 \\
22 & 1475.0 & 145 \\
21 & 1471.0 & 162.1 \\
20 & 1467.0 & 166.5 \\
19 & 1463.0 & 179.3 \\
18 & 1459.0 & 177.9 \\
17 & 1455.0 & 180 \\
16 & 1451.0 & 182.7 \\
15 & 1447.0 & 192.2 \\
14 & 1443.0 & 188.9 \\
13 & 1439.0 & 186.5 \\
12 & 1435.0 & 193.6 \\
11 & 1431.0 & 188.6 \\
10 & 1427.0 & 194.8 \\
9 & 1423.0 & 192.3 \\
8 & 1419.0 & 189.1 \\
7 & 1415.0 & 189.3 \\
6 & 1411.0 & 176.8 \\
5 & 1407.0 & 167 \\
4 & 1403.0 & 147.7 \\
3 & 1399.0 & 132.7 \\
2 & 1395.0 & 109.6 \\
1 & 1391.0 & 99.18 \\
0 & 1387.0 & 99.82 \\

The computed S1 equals 137.9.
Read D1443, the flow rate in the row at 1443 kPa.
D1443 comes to 188.9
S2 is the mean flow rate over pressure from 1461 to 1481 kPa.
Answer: 157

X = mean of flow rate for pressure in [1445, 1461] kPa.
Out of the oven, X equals 183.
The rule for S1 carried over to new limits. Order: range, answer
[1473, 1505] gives 145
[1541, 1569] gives 116.3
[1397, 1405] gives 147.7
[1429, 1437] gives 193.6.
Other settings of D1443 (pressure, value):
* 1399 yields 132.7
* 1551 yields 74.86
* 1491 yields 98.64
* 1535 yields 149.2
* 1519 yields 134.3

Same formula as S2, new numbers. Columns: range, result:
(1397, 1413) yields 156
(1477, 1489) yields 115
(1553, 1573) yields 83.5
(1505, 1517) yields 149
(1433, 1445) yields 190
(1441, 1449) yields 191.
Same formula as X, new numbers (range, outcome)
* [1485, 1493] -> 101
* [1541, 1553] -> 95.9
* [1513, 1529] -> 138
